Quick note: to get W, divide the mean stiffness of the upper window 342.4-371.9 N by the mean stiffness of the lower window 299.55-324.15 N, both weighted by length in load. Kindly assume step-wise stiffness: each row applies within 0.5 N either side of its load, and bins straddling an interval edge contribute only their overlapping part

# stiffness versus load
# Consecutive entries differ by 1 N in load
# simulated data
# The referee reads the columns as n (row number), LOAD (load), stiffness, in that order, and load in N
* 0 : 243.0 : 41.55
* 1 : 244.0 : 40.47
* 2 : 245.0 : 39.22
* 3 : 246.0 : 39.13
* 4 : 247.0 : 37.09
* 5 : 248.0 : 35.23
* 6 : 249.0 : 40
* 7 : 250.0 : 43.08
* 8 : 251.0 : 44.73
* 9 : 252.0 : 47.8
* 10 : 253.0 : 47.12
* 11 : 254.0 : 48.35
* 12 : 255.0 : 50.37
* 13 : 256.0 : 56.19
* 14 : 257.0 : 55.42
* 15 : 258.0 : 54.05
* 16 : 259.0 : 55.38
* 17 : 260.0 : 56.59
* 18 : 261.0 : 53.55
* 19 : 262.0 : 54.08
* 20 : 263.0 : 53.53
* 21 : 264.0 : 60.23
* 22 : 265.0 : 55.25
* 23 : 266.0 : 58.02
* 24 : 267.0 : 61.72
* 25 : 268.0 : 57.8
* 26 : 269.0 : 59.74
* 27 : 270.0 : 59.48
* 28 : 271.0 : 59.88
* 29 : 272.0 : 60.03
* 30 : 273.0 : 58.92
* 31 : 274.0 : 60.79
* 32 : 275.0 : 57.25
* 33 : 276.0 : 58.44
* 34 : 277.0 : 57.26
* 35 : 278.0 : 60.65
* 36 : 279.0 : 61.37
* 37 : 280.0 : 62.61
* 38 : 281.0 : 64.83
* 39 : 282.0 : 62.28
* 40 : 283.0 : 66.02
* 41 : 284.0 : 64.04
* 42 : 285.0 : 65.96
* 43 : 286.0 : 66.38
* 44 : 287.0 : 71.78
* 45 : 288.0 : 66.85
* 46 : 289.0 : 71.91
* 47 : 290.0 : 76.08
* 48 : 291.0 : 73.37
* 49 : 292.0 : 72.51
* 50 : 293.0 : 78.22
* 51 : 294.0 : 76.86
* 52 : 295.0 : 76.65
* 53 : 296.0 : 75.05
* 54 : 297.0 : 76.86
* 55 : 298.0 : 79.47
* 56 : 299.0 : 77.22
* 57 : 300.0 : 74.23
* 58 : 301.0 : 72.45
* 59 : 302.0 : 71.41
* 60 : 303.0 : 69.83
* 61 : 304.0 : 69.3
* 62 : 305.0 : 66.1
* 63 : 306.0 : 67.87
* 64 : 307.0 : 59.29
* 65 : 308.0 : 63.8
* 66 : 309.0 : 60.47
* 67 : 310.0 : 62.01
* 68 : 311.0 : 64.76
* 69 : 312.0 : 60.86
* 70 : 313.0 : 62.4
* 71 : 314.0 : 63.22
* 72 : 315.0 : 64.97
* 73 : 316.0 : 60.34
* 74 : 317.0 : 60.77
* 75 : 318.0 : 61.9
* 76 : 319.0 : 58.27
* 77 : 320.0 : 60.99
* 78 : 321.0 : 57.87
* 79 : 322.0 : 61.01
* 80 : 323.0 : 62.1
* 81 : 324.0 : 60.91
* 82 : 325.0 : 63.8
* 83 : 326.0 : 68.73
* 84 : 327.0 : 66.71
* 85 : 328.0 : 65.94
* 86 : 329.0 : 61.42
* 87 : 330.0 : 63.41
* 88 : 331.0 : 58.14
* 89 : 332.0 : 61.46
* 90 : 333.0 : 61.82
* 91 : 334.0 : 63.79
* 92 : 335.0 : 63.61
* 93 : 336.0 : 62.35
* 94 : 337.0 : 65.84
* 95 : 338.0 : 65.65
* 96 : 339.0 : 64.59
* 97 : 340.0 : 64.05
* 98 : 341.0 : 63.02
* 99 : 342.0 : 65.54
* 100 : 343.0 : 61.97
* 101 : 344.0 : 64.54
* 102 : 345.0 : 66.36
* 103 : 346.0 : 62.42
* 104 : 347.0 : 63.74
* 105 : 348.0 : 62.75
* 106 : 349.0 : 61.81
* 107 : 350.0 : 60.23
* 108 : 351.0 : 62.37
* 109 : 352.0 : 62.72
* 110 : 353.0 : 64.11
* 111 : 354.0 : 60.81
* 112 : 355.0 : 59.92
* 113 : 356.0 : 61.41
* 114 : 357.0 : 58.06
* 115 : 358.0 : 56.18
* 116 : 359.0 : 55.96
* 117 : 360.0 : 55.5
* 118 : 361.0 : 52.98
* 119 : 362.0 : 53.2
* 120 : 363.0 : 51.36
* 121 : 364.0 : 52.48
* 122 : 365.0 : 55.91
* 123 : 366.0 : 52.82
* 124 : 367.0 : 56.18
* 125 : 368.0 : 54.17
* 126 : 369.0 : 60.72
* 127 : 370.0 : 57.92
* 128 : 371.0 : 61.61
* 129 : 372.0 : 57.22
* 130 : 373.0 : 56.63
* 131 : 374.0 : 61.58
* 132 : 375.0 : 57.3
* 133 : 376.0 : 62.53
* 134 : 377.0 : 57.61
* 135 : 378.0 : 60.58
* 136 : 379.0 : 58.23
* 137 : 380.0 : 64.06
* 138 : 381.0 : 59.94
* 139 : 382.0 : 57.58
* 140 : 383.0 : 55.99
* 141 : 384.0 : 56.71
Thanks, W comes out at 0.92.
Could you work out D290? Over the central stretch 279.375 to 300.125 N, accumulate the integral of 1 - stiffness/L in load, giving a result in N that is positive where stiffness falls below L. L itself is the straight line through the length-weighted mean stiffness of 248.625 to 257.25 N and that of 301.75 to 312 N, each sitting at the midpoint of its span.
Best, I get -4.0 N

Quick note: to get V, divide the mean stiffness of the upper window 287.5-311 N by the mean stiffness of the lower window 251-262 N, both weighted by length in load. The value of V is 1.36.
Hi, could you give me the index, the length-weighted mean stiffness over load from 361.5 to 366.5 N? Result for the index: 53.2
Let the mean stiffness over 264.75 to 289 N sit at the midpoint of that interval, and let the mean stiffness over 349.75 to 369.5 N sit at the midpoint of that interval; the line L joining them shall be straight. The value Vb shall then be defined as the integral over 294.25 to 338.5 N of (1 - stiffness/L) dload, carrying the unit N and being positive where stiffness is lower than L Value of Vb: -4.22 N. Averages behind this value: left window 61.8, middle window 65.4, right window 57.3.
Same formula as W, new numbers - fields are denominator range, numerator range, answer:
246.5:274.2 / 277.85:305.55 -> 1.33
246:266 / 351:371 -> 1.15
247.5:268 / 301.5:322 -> 1.22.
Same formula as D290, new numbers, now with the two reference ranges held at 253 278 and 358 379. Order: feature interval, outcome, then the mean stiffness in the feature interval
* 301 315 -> -2.05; 65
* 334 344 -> -1.30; 64.1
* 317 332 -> -1.44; 62.2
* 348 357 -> -0.76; 61.5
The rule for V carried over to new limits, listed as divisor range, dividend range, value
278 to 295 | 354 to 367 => 0.81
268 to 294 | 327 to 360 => 0.96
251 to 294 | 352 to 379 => 0.95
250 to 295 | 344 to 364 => 0.98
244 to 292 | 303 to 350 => 1.11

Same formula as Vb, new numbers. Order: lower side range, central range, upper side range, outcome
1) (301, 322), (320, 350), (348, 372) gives -1.2 N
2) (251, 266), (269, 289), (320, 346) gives -2.3 N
